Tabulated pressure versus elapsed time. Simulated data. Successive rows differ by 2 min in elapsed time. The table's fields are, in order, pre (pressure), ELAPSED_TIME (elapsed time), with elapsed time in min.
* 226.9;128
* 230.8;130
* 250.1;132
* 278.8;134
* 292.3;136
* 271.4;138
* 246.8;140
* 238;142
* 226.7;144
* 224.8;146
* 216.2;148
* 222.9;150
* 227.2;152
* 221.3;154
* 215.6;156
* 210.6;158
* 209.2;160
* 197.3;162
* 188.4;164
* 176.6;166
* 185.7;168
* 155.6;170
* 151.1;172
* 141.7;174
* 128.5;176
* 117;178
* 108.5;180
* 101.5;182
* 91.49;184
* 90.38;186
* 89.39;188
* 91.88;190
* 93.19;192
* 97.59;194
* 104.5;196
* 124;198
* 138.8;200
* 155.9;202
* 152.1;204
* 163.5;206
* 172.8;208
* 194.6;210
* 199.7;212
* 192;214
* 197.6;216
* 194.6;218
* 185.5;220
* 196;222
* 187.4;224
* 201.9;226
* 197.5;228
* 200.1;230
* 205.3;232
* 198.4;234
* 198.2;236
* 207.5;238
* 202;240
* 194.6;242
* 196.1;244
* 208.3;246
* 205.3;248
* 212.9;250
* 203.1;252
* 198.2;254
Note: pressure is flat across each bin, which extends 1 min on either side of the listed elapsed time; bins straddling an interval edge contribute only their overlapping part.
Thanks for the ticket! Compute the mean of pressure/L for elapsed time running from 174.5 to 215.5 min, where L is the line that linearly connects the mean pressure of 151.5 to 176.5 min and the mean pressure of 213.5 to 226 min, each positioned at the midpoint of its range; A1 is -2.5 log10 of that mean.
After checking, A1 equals 0.401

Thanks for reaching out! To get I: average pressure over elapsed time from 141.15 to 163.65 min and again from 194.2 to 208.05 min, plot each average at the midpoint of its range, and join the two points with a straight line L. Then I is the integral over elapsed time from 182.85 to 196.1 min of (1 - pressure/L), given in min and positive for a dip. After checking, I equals 5.4 min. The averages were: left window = 218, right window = 140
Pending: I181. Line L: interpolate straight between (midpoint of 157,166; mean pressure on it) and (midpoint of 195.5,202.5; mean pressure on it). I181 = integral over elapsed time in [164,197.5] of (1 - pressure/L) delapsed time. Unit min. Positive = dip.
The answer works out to 8.8 min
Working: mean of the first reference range 199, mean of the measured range 122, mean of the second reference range 131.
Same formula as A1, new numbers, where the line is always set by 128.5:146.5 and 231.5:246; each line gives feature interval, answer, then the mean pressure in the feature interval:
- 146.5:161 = 0.119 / 218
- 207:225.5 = 0.110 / 191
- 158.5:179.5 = 0.389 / 165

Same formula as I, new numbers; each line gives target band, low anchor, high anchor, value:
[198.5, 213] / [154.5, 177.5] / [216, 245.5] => 1.8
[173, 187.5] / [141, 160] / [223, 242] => 7.0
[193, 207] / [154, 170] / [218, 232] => 4.4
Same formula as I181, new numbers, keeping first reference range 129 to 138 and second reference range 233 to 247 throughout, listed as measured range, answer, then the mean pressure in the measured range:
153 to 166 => 2.3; 205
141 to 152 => 1.3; 226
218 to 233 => 0.9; 196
